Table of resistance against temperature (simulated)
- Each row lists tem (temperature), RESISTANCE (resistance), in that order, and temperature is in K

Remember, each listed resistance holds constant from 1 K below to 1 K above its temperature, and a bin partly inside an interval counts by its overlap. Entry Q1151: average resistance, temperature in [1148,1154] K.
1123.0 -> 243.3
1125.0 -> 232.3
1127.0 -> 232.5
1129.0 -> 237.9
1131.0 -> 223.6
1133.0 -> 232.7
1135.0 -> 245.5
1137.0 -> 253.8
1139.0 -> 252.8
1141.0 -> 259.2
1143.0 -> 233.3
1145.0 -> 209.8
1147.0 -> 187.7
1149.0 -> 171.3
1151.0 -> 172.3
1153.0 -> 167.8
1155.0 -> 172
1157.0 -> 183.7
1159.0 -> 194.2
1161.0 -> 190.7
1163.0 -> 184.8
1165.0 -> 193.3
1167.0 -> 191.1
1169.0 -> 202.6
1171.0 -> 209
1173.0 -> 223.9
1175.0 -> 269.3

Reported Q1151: 170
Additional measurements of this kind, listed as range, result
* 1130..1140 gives 242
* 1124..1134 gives 232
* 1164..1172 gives 199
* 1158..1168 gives 191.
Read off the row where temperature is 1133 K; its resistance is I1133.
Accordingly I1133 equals 232.7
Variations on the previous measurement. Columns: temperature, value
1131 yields 223.6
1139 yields 252.8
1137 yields 253.8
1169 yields 202.6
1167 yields 191.1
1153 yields 167.8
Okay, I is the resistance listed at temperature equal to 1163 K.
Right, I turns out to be 184.8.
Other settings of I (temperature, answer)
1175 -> 269.3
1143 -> 233.3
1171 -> 209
